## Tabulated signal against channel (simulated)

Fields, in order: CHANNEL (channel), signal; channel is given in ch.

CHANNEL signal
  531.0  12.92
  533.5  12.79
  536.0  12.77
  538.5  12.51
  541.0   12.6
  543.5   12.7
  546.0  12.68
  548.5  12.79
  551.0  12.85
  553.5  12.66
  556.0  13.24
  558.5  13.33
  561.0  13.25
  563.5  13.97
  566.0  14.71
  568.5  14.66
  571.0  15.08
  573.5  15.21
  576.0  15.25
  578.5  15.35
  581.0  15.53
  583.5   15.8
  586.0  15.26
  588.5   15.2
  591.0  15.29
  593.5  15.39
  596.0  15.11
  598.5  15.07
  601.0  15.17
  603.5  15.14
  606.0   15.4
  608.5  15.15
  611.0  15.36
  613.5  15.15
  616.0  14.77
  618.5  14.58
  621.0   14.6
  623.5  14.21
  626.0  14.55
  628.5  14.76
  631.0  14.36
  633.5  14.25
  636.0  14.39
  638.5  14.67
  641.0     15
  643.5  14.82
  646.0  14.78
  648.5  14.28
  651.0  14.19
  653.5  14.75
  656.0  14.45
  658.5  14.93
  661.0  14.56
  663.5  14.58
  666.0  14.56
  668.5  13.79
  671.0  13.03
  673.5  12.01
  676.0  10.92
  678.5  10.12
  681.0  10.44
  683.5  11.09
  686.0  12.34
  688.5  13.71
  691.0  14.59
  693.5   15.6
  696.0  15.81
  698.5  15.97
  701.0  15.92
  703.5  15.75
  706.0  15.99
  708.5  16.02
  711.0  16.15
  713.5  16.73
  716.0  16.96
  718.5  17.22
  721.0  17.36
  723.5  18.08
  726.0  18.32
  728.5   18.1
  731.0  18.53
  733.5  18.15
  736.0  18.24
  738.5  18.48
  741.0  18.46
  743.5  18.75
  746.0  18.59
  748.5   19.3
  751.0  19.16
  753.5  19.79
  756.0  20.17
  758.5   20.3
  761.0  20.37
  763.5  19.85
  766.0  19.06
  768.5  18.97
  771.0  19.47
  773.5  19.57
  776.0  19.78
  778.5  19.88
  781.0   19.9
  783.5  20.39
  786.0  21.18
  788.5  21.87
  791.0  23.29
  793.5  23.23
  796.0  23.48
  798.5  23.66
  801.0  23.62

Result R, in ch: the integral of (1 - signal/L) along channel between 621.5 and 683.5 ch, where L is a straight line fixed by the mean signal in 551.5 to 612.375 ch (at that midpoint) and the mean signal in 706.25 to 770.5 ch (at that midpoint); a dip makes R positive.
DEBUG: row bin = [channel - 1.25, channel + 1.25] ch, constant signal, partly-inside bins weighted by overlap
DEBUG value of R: 9.78 ch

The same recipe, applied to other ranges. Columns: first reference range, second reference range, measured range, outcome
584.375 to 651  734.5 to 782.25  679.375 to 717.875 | 5.8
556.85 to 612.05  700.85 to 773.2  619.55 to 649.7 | 2.8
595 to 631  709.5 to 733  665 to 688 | 6.1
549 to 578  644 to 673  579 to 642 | -3.6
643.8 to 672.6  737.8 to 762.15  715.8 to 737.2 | 0.2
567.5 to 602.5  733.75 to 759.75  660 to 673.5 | 2.6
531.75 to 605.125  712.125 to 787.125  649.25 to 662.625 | 1.6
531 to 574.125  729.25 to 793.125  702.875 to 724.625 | 1.8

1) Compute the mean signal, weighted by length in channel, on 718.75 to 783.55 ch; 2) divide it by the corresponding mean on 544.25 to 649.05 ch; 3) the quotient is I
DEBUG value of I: 1.31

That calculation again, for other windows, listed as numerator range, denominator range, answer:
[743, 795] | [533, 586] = 1.46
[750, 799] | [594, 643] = 1.39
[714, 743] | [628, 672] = 1.24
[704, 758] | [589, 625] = 1.20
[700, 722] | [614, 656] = 1.13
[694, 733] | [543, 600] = 1.17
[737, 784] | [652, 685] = 1.49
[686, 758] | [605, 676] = 1.20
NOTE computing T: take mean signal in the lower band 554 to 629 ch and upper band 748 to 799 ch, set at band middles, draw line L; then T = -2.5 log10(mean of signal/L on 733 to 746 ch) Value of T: 0.060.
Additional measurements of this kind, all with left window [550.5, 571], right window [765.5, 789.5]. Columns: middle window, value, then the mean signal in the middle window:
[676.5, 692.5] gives 0.394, 12.1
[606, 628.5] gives 0.037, 14.8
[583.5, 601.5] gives -0.046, 15.3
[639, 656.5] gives 0.114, 14.6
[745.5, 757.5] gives -0.012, 19.5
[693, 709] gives 0.124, 15.9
